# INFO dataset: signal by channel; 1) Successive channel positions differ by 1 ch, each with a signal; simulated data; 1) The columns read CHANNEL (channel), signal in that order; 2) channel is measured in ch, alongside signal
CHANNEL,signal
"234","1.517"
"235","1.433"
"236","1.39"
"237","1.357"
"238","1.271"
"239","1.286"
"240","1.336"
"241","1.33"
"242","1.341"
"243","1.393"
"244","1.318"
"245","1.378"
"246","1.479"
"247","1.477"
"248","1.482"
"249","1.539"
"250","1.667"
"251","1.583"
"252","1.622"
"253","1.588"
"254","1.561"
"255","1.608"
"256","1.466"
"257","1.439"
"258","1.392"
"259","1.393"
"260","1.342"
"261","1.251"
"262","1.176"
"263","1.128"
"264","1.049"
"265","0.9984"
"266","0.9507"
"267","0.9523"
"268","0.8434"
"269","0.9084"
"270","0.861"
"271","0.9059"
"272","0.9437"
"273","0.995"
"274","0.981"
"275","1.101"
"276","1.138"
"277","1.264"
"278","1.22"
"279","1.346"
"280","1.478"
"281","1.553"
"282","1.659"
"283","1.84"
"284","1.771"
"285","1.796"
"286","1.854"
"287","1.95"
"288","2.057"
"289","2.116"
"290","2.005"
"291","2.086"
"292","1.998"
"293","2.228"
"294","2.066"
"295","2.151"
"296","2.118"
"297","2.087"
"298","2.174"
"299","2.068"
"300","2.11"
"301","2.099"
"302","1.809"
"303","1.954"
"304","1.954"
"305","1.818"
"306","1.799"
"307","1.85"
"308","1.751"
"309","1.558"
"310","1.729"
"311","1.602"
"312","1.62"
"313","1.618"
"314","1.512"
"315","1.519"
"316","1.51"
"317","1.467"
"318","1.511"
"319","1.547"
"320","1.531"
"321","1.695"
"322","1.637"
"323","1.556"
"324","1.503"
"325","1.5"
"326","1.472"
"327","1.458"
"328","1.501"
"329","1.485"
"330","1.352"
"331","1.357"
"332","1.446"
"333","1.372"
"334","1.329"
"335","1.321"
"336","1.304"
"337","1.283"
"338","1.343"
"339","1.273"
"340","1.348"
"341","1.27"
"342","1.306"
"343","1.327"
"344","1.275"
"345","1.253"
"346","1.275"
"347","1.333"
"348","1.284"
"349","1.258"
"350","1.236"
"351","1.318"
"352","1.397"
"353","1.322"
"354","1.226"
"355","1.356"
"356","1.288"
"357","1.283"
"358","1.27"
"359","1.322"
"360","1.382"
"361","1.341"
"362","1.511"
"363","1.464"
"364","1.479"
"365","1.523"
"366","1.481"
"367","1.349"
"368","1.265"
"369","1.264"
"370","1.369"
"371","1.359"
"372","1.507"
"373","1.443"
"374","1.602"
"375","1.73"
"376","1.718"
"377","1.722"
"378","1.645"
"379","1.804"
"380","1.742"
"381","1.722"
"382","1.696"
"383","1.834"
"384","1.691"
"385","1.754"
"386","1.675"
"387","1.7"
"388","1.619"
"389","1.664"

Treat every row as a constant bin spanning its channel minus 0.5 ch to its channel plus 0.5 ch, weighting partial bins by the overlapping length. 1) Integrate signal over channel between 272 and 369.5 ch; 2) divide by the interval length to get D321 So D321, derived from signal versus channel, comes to 1.54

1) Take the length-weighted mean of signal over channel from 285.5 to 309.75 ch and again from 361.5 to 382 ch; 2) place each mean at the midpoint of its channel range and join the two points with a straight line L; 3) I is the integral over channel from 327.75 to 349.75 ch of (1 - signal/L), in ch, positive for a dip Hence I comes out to 5.2 ch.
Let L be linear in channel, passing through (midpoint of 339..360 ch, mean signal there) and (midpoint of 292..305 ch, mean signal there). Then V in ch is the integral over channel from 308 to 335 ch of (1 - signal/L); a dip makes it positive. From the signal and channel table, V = 3.1 ch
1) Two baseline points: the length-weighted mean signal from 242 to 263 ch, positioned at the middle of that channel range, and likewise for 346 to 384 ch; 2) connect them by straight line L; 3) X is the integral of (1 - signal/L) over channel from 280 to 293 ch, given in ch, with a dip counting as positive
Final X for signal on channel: -3.93 ch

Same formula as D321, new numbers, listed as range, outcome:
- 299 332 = 1.64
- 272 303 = 1.76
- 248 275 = 1.24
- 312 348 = 1.42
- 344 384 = 1.45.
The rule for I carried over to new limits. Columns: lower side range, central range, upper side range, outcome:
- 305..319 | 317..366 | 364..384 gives 6.5 ch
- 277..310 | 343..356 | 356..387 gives 2.6 ch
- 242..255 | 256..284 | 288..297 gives 9.2 ch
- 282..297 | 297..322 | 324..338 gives -0.5 ch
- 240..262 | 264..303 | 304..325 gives -1.1 ch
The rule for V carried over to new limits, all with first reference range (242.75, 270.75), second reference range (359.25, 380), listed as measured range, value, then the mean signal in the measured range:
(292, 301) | -4.8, 2.12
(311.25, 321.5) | -1.0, 1.55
